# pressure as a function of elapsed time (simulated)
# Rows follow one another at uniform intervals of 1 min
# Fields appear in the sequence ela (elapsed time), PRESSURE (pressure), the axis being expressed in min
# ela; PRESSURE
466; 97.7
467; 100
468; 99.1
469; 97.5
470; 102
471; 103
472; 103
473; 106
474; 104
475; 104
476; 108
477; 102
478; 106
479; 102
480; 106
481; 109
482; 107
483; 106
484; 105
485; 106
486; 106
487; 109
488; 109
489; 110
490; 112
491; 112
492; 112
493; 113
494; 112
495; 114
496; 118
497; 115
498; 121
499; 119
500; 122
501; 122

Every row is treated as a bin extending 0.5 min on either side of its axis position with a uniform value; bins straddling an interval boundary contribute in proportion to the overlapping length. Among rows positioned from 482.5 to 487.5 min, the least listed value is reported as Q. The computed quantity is 105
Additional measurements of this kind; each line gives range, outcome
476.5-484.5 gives 102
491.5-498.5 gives 112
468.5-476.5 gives 97.5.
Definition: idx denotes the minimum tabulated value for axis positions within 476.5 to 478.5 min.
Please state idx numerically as 102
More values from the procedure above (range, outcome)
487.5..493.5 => 109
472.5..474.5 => 104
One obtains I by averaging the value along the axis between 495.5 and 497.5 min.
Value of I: 116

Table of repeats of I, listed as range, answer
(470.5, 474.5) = 104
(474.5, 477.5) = 105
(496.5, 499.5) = 118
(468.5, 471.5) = 101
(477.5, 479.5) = 104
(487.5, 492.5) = 111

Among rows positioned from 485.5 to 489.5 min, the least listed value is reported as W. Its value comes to 106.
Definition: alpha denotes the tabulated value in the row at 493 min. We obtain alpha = 113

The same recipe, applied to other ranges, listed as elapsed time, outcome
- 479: 102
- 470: 102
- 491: 112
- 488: 109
